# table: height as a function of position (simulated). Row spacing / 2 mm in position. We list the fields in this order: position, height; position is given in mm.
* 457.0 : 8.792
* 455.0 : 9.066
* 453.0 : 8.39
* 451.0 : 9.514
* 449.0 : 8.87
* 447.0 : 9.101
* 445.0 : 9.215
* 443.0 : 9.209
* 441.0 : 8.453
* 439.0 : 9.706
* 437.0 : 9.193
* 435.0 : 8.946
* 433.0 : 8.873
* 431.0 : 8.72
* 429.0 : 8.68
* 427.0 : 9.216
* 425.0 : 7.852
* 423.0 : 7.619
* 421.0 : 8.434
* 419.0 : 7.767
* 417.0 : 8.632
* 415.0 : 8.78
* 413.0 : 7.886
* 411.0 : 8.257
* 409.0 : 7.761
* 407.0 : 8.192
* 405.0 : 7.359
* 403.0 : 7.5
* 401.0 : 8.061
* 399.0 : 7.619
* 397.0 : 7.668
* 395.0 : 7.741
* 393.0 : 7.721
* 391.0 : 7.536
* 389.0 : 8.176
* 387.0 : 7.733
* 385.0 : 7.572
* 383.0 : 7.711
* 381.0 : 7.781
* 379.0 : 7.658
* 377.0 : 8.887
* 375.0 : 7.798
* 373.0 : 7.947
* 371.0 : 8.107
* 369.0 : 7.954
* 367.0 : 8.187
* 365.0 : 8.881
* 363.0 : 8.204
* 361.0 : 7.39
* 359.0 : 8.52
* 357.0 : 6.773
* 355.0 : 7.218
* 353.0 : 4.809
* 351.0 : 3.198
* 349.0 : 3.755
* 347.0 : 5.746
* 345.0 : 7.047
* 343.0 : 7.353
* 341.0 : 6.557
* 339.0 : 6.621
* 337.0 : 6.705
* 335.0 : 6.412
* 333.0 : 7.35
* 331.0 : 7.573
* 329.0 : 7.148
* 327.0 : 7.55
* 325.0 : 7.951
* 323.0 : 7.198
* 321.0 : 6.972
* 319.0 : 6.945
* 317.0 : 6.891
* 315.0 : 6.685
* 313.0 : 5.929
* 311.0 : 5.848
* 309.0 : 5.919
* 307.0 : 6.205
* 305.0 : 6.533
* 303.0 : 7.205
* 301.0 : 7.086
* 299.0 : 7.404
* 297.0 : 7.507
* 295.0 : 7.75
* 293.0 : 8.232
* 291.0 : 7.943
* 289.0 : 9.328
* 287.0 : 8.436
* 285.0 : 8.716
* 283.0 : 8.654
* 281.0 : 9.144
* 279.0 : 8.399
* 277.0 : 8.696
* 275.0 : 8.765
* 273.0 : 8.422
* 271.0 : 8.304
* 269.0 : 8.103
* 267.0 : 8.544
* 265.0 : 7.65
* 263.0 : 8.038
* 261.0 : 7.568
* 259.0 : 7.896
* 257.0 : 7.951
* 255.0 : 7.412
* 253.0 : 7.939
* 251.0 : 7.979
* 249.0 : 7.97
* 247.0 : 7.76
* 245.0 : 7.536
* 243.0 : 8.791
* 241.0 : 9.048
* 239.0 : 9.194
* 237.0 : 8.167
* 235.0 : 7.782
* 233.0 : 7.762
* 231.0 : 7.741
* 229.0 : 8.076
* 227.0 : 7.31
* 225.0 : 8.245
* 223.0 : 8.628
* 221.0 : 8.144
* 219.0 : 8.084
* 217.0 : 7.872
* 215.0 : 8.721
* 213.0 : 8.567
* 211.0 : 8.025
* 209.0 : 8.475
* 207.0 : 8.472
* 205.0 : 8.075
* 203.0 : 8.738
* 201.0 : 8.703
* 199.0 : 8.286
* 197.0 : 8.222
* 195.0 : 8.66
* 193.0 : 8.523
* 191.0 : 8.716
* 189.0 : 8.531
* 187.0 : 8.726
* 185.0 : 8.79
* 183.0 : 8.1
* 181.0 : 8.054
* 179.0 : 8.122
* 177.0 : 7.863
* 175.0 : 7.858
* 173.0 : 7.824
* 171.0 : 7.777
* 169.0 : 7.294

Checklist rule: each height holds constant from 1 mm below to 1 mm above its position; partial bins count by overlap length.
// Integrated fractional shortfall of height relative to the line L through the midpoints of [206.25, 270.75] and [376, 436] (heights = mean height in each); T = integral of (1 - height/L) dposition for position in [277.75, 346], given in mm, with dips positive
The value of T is 6.4 mm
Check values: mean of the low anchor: 8.11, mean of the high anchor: 8.08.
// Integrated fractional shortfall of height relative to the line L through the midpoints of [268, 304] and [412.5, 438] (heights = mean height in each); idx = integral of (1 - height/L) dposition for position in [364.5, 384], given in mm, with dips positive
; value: 0.8 mm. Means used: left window 8.23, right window 8.52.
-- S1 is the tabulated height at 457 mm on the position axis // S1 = 8.792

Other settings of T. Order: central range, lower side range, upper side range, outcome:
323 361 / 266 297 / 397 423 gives 7.5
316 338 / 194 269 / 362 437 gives 2.6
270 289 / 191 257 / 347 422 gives -1.6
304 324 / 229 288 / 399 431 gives 4.1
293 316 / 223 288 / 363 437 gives 3.8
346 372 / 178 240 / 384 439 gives 4.3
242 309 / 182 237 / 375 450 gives 2.6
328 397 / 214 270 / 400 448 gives 9.2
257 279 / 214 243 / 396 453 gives 0.2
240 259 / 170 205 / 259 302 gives 0.5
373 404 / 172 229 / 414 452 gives 3.1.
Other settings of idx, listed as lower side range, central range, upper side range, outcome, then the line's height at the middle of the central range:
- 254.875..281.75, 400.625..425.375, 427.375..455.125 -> 2.4 mm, 8.87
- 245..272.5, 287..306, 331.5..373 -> -0.5 mm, 7.5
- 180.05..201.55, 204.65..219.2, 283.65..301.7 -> 0.2 mm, 8.39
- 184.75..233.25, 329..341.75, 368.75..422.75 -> 1.8 mm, 8.06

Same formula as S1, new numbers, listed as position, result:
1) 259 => 7.896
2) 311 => 5.848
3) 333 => 7.35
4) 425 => 7.852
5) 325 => 7.951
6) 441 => 8.453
